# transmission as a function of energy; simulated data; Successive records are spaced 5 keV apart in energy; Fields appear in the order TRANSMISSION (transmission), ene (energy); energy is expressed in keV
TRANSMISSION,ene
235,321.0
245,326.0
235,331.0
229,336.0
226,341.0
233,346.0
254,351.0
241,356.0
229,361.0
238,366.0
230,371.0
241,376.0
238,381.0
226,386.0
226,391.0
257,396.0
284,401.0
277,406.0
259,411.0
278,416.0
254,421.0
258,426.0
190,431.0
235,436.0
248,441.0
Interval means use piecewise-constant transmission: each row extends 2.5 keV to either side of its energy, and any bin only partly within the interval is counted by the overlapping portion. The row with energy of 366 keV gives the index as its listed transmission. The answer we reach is 238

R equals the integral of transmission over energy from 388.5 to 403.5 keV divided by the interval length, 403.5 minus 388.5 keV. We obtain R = 256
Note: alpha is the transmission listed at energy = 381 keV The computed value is 238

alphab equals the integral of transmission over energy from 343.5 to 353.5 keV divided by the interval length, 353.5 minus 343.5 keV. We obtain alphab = 244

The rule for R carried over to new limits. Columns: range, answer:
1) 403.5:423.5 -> 267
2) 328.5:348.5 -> 231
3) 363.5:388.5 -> 235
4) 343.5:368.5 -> 239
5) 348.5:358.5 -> 248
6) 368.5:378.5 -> 236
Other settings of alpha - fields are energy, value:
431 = 190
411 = 259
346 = 233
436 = 235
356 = 241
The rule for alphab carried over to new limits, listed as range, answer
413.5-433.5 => 245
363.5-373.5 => 234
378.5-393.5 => 230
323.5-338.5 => 236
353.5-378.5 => 236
